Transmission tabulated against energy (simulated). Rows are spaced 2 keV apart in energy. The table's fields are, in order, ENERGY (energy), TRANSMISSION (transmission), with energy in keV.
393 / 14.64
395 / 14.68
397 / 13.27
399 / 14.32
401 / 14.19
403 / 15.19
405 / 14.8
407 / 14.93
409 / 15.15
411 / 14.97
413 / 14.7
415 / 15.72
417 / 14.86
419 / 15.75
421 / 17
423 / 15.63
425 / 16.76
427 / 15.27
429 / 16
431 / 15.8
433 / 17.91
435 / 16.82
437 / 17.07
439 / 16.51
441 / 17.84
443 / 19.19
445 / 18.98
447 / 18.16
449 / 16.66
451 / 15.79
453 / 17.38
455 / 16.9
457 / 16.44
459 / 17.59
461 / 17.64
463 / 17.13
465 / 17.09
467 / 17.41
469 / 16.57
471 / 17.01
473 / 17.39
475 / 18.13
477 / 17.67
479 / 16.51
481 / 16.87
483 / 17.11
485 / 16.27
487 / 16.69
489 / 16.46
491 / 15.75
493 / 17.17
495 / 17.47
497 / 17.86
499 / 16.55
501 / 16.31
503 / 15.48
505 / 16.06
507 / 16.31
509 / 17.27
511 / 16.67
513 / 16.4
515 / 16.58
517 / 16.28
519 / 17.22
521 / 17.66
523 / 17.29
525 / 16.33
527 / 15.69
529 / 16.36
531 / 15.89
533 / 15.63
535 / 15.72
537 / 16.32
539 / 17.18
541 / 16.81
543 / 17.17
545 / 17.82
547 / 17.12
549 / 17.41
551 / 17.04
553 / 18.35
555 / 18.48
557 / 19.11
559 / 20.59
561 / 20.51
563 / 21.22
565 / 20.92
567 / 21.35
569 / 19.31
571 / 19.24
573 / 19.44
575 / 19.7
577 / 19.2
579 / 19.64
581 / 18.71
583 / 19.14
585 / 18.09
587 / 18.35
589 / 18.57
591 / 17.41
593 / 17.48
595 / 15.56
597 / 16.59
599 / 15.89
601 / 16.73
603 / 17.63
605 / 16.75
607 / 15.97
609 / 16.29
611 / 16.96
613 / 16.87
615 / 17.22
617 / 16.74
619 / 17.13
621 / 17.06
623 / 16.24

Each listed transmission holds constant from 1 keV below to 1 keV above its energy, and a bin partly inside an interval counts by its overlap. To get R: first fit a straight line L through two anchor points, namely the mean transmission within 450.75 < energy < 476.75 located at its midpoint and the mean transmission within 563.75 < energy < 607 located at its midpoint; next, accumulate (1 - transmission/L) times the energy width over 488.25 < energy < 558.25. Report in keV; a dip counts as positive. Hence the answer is 3.5 keV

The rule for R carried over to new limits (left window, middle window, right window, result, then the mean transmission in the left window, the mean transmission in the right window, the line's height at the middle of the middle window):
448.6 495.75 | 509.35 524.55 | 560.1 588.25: 1.1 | 17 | 19.6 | 18.1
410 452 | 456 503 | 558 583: 2.0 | 16.5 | 20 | 17.7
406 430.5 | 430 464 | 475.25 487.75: -2.3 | 15.6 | 16.9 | 16.2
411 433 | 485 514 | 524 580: 1.1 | 15.8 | 18.2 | 17.2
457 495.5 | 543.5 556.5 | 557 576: 1.2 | 17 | 20.2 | 19.6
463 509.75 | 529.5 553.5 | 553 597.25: 1.8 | 16.8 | 19.1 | 18.2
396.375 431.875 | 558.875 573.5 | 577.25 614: -2.8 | 15.3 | 17.4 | 17.1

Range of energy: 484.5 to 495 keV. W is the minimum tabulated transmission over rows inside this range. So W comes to 15.75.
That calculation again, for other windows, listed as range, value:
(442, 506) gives 15.48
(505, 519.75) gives 16.06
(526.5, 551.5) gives 15.63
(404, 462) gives 14.7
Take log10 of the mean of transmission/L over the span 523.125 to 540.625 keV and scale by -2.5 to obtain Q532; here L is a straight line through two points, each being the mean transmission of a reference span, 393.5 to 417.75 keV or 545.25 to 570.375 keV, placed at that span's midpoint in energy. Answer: 0.14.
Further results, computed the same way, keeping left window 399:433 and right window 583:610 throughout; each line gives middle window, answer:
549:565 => -0.15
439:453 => -0.13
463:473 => -0.07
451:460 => -0.07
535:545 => -0.02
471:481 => -0.09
